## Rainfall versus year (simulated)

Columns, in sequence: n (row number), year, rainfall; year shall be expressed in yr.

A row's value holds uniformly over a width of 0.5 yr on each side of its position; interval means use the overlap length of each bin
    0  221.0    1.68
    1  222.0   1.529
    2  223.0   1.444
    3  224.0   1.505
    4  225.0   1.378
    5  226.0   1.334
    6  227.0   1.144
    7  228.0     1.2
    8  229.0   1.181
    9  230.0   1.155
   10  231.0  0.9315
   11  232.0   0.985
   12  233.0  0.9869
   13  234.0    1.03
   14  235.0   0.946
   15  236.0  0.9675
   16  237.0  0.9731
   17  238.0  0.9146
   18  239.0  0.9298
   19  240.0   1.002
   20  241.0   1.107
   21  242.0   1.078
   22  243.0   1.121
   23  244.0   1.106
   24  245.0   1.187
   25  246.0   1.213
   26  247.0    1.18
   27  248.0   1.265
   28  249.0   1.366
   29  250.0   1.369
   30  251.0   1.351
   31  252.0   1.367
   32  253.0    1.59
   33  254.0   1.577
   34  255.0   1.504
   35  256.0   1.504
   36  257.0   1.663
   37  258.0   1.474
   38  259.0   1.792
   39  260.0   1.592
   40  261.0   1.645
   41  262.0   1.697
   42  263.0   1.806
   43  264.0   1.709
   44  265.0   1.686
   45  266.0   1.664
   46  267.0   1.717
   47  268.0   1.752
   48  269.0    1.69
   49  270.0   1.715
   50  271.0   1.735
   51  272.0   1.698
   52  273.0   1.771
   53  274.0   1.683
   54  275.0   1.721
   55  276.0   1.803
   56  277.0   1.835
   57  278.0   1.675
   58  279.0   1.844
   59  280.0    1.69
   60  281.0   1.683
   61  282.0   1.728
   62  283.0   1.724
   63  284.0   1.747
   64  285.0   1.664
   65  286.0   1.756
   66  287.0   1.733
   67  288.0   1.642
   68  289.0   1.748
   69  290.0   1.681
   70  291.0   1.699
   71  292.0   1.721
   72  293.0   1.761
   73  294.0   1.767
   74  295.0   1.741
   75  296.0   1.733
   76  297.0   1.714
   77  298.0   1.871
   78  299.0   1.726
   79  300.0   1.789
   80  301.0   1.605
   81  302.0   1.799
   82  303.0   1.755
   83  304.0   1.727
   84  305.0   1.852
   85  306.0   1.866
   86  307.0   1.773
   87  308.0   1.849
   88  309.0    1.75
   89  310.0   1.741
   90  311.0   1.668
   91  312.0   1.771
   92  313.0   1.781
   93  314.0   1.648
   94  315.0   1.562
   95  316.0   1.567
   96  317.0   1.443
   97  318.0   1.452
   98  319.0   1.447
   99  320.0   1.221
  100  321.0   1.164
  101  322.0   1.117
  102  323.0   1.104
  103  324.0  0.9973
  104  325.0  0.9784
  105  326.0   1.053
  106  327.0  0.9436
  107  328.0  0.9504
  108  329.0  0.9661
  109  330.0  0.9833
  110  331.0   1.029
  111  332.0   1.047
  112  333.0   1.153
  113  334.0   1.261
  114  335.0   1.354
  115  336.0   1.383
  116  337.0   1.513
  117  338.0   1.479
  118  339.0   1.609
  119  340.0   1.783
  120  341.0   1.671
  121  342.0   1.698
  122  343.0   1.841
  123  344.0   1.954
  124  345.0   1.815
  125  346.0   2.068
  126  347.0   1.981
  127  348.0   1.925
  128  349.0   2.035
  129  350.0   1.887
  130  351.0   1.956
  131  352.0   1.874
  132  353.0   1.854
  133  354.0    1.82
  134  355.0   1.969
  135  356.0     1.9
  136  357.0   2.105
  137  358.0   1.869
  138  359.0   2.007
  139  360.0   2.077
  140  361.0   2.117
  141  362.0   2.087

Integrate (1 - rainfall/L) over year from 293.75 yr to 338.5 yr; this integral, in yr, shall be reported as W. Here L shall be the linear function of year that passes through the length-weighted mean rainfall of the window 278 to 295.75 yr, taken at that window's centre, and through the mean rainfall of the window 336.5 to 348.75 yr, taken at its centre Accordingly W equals 7.3 yr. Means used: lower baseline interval 1.72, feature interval 1.47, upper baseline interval 1.78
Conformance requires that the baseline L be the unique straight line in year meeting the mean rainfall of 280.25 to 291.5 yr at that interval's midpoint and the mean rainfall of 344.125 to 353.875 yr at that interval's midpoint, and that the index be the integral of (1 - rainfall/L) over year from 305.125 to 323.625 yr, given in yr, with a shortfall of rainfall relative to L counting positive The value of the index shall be 2.6 yr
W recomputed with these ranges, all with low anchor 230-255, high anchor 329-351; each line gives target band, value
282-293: -2.92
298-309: -2.71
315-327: 2.14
